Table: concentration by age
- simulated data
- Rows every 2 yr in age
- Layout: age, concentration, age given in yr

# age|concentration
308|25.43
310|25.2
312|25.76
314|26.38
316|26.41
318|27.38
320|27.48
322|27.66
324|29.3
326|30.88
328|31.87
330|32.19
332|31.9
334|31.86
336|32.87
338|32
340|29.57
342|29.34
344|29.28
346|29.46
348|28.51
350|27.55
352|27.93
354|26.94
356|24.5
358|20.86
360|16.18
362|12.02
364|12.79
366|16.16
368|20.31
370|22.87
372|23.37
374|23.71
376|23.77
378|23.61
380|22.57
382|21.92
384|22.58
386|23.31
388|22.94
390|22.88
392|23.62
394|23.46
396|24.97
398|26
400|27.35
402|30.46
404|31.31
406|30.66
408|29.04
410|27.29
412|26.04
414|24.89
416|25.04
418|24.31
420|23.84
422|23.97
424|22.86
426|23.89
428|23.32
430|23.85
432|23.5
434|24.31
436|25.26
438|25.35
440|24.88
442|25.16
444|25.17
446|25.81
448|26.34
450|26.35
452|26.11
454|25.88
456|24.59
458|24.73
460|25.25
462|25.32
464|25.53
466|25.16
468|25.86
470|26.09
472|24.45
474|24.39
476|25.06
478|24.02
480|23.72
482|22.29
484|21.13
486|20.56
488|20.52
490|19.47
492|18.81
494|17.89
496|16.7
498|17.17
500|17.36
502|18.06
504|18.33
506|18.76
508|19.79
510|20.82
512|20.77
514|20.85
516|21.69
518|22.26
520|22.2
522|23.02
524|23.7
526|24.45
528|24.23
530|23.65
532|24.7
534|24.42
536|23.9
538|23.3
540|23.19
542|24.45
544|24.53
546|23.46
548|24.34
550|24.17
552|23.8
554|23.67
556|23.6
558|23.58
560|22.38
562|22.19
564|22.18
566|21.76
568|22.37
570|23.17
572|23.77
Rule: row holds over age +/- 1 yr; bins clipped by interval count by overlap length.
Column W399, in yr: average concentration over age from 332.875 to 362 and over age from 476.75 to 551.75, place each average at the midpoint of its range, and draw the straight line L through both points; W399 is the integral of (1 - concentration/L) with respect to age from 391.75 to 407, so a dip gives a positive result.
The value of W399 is -1.2 yr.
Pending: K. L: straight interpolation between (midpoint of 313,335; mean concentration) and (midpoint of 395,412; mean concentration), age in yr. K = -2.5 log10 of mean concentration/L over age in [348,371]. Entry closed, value 0.34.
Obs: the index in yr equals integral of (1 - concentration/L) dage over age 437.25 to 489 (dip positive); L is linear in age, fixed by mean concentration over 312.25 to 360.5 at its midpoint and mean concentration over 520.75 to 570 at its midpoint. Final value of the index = 1.7 yr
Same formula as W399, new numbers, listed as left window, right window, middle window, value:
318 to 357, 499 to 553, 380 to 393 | 2.2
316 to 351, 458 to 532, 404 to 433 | 0.4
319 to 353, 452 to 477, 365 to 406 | 5.9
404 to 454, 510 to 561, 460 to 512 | 6.0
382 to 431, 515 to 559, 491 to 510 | 4.6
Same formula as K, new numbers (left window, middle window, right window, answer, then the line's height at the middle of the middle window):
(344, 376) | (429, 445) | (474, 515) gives -0.17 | 21.2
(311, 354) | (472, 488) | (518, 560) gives 0.11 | 25.3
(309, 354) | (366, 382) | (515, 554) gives 0.24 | 27.9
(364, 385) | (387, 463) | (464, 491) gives -0.13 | 22.5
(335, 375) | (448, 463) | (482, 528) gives -0.18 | 21.6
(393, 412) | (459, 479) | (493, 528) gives -0.09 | 23.2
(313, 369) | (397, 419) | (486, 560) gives -0.12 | 24.7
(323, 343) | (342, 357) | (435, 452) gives 0.09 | 30.3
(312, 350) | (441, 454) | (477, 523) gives -0.12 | 23.1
